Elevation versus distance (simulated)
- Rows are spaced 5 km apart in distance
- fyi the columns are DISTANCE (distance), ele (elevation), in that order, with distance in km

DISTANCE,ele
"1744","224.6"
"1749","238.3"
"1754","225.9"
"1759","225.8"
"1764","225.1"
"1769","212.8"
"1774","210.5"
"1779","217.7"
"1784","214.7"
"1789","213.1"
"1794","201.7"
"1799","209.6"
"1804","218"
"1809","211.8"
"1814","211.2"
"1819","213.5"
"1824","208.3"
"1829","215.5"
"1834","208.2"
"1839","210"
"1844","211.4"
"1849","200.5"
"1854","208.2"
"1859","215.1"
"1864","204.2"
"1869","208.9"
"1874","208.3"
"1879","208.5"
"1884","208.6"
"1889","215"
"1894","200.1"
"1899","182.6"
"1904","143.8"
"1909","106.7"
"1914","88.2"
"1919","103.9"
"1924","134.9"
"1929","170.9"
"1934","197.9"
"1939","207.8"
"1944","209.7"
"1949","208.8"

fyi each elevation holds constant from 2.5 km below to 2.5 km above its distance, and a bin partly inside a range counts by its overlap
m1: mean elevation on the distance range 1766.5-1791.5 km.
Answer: 214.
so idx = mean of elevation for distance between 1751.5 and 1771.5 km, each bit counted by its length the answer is 222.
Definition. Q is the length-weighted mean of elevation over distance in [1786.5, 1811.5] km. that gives 211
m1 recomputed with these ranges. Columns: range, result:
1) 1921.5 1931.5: 153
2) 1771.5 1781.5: 214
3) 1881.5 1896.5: 208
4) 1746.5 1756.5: 232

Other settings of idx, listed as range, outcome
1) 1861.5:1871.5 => 207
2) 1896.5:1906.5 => 163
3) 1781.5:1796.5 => 210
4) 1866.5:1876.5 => 209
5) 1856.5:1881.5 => 209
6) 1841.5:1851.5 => 206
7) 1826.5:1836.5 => 212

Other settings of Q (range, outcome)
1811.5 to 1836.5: 211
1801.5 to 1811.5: 215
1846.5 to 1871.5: 207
